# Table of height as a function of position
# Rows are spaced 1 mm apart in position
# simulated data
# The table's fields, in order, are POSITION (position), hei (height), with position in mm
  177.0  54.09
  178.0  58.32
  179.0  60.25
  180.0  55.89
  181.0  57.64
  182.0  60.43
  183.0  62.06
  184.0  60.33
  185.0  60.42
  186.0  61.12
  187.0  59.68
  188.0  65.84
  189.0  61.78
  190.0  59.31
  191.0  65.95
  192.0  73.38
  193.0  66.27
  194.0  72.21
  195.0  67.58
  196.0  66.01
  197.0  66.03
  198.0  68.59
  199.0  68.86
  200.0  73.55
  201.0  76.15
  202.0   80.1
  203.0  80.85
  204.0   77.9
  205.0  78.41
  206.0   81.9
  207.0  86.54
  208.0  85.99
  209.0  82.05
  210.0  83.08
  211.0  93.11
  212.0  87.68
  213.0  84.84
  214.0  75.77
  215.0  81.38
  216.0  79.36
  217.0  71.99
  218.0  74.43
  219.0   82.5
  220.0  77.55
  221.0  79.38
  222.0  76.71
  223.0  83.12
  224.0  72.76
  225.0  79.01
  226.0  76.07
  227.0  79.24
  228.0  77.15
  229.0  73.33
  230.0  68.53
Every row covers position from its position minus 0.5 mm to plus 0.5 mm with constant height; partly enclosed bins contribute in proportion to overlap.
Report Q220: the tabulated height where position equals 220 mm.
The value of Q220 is 77.55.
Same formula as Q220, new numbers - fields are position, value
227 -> 79.24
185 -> 60.42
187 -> 59.68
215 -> 81.38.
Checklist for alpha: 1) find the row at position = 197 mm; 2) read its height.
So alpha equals 66.03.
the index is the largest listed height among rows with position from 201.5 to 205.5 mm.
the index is 80.85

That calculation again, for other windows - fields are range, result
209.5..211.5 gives 93.11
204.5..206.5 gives 81.9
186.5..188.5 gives 65.84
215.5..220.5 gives 82.5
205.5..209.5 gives 86.54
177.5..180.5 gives 60.25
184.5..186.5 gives 61.12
